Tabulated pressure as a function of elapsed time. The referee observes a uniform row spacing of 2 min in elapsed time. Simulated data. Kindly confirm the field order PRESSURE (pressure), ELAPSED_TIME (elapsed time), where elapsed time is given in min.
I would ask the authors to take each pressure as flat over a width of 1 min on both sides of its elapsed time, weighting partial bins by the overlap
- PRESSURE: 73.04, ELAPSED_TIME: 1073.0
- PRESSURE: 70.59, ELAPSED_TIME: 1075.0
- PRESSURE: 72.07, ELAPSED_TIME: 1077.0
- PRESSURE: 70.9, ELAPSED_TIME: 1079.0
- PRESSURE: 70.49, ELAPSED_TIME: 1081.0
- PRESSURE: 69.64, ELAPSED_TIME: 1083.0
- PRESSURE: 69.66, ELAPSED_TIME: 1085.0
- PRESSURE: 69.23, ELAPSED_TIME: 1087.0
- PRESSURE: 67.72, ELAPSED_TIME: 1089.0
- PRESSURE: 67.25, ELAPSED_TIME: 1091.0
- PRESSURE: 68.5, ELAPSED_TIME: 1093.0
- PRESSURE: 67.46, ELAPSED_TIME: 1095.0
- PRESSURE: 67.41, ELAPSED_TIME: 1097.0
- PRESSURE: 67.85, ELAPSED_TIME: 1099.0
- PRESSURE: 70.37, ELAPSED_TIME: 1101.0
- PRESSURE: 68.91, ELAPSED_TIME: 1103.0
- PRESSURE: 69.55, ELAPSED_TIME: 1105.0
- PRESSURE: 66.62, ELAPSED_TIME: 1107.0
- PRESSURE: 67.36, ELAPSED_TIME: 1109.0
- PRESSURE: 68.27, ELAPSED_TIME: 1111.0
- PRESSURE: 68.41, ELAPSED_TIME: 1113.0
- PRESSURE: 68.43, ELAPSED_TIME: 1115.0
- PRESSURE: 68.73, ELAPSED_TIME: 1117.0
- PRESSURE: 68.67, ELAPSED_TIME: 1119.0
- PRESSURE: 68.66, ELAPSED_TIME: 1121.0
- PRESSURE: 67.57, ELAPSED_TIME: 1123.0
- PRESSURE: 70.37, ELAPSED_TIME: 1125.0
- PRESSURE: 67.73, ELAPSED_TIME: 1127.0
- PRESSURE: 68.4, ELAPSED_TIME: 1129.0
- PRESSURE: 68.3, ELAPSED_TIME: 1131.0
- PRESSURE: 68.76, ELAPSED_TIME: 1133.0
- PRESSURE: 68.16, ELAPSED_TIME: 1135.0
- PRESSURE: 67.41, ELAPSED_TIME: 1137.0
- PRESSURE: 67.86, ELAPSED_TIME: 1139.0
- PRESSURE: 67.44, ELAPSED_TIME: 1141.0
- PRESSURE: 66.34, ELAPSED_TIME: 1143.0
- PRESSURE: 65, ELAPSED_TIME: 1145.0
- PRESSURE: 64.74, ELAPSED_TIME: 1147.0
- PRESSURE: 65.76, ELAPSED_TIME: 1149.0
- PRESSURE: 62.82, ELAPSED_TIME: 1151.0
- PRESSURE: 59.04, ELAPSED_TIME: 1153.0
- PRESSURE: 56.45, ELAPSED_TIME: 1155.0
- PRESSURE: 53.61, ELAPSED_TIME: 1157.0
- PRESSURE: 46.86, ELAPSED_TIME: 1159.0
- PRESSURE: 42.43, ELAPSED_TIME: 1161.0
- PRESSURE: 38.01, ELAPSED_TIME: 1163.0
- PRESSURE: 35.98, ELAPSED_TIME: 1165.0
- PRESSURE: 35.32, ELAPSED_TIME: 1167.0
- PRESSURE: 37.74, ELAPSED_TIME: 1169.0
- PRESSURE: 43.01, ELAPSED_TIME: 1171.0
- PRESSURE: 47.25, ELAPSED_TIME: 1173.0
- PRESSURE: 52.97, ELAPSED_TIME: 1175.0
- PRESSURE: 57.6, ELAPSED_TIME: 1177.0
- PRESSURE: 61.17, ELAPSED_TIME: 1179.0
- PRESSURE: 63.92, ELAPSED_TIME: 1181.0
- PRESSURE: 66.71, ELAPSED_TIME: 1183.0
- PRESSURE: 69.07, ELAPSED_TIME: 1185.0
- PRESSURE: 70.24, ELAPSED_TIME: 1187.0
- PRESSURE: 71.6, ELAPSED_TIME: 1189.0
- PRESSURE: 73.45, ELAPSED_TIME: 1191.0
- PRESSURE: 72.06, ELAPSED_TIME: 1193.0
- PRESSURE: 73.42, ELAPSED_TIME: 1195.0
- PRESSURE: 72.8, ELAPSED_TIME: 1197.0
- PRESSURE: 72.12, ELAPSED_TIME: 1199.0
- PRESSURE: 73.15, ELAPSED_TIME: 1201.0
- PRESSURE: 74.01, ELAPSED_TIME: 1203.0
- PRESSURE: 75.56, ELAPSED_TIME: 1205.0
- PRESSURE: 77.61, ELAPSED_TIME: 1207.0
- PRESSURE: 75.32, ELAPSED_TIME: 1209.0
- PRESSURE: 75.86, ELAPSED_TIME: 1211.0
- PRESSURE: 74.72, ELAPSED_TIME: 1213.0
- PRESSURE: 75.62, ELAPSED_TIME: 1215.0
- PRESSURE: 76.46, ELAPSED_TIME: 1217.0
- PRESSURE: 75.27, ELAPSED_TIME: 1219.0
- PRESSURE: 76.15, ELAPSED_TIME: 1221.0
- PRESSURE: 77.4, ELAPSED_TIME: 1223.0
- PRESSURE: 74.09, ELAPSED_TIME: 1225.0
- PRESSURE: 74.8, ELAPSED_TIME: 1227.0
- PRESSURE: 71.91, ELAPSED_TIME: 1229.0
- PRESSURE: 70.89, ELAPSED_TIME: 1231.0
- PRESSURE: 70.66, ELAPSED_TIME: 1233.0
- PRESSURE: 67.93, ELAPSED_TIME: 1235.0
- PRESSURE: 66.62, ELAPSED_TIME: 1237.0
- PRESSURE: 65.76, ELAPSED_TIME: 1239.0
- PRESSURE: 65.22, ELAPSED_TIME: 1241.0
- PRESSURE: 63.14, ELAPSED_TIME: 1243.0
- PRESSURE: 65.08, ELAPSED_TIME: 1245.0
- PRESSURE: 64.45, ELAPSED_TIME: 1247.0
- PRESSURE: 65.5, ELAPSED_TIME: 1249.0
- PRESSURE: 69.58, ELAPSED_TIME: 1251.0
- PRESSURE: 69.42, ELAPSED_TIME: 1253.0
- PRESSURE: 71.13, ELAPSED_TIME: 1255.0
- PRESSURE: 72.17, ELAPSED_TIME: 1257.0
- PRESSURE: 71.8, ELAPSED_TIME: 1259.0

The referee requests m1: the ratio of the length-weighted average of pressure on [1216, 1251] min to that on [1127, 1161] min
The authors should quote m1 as 1.11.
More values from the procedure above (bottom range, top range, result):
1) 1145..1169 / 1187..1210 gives 1.44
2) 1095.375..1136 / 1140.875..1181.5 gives 0.78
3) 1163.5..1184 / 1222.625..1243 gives 1.40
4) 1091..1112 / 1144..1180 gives 0.75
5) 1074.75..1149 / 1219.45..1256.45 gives 1.02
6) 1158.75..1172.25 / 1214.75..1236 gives 1.86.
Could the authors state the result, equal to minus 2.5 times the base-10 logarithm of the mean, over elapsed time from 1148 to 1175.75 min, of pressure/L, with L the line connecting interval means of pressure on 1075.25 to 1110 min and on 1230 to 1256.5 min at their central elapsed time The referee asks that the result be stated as 0.37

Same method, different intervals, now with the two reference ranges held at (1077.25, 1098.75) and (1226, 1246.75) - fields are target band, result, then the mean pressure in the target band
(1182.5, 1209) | -0.07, 72.7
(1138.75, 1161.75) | 0.15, 59.8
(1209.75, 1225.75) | -0.11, 75.7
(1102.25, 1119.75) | 0.01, 68.3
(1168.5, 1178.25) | 0.37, 48.6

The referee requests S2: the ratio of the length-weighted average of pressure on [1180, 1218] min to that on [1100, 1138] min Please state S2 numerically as 1.1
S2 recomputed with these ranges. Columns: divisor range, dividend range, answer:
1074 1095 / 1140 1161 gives 0.86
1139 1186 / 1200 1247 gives 1.31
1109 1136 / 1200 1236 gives 1.09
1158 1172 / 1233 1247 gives 1.65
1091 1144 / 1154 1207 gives 0.87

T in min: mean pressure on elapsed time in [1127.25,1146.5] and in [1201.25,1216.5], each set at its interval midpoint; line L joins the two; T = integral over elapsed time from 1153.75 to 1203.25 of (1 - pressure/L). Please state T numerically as 9.7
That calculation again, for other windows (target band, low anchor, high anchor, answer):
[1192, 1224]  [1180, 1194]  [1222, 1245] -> -2.4 min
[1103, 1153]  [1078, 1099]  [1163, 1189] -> -4.5 min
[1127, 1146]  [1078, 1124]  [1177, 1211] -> 0.6 min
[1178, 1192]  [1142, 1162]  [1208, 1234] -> -0.4 min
